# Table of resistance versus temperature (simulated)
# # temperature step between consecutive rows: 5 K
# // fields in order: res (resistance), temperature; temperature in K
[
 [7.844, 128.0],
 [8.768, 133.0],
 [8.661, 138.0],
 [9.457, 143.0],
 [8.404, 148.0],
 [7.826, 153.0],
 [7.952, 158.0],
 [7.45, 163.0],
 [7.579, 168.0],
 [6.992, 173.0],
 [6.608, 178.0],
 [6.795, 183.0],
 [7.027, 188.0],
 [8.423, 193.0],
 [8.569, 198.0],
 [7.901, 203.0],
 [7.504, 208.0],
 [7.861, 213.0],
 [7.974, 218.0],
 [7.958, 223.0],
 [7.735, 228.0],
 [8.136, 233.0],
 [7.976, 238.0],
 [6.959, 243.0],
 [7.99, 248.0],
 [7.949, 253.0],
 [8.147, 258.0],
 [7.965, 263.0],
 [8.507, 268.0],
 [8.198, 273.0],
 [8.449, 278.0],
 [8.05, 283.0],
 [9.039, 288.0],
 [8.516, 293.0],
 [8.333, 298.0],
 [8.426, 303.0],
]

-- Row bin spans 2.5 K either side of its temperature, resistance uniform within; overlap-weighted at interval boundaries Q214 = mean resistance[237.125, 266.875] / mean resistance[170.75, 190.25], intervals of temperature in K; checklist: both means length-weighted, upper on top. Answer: 1.15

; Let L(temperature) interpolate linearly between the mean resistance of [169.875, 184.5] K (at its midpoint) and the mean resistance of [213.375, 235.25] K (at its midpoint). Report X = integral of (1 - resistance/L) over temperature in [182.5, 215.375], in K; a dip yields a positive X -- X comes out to -2.0 K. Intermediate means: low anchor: 6.83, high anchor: 7.94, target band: 7.78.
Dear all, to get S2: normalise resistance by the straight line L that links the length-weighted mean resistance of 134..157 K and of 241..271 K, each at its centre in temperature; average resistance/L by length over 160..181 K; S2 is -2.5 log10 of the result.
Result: 0.17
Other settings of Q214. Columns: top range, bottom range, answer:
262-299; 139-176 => 1.06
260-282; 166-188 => 1.18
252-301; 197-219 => 1.05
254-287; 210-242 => 1.05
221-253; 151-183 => 1.06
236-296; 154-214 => 1.08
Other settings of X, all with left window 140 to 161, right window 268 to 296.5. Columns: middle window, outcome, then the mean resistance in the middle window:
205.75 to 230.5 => 1.80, 7.81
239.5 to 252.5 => 1.31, 7.59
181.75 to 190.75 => 1.54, 6.97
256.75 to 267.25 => 0.40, 8.12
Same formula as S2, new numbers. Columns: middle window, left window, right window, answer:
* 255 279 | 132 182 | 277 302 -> 0.019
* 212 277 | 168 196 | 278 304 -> -0.003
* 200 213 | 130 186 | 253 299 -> 0.039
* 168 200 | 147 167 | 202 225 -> 0.063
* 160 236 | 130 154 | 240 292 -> 0.105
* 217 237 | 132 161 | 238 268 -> 0.010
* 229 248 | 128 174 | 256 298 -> 0.076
